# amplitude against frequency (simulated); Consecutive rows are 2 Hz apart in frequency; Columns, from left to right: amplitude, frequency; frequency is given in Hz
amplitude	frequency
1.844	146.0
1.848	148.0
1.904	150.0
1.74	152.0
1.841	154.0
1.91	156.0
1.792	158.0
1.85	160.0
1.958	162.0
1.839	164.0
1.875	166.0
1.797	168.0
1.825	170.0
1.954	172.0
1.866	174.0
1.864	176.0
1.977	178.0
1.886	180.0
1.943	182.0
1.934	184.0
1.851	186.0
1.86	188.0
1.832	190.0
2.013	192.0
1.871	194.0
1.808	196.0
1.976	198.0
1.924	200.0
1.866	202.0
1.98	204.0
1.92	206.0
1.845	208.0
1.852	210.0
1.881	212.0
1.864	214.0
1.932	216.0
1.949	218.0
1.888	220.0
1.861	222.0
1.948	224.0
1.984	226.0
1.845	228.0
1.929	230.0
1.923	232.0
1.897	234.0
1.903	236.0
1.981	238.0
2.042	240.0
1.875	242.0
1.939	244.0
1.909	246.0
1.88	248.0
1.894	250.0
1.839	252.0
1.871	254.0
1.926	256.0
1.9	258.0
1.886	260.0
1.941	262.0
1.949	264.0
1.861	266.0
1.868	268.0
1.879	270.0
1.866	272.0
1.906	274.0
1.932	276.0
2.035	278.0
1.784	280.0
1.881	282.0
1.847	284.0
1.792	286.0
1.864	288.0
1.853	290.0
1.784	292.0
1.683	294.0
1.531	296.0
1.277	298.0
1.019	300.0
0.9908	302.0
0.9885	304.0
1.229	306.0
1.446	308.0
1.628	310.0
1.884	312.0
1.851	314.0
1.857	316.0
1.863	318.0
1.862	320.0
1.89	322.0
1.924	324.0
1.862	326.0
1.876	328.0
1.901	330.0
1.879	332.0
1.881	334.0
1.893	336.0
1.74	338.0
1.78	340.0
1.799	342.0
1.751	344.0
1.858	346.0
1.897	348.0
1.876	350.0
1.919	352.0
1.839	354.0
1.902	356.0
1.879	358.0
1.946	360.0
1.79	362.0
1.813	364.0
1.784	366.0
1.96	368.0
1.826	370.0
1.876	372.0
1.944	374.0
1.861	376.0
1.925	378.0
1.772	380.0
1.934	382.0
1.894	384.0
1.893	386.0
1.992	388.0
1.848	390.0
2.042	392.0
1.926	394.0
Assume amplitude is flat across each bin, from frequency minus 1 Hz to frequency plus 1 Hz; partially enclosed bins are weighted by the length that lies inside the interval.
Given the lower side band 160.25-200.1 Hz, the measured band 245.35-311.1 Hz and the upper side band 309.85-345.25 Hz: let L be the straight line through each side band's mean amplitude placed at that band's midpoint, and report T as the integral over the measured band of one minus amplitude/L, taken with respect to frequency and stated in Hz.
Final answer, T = 4.8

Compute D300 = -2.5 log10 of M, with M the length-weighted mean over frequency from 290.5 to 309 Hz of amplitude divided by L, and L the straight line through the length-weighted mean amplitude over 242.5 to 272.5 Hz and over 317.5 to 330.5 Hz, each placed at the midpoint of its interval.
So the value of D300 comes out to 0.37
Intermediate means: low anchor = 1.89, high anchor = 1.88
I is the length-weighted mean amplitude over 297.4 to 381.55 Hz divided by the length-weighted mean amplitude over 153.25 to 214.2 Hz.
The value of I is 0.93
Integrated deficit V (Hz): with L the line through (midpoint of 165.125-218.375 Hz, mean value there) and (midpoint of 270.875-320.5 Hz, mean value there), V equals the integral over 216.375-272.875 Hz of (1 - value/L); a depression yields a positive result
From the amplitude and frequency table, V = -4.2 Hz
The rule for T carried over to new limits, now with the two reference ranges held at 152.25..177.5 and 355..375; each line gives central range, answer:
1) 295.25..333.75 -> 5.0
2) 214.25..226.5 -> -0.4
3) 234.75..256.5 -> -0.6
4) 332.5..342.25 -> 0.2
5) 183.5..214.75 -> -0.5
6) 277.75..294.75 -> 0.4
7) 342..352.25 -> 0.1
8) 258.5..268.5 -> -0.2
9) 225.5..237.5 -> -0.3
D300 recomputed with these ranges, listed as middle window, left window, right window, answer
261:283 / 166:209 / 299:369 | -0.05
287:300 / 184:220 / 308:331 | 0.15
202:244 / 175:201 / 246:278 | -0.01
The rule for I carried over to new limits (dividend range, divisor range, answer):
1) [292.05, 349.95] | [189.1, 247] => 0.88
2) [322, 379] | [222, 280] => 0.98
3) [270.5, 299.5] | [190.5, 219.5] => 0.93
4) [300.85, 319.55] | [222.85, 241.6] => 0.79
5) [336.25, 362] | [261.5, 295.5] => 0.99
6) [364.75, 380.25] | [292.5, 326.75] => 1.19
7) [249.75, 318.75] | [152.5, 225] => 0.92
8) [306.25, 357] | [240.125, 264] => 0.96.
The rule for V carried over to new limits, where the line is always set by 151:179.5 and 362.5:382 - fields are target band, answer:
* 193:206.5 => -0.3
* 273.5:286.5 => -0.1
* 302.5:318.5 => 2.6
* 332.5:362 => 0.2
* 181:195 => -0.3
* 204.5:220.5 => -0.3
